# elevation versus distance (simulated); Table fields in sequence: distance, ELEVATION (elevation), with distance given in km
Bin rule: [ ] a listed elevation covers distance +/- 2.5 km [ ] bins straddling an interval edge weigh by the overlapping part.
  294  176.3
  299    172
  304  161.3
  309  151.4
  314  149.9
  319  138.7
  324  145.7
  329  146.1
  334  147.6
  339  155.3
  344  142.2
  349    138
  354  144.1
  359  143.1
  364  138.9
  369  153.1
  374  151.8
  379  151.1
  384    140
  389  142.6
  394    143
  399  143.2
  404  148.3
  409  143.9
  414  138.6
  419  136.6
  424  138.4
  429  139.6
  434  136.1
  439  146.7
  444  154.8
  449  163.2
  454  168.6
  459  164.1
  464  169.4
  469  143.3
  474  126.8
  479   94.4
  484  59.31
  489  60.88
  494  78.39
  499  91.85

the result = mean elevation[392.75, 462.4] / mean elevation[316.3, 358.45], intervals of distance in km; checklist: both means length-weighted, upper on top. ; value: 1.0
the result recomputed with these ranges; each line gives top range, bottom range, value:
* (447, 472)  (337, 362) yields 1.12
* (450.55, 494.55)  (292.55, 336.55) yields 0.79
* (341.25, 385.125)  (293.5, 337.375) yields 0.94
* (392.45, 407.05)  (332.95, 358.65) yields 1.00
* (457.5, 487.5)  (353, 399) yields 0.85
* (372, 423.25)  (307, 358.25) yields 0.99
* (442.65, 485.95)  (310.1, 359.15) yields 0.95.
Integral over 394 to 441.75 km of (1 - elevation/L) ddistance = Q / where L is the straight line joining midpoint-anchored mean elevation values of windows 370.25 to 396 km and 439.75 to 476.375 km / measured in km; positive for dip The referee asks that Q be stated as 2.8 km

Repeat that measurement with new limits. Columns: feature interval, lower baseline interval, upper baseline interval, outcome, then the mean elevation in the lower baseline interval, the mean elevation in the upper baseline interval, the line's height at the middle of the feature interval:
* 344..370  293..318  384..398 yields 1.14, 160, 142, 149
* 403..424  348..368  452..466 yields 2.01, 142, 167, 156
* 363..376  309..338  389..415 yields -0.36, 147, 144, 145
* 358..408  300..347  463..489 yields -4.33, 149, 110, 134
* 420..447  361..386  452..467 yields 2.95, 147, 167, 161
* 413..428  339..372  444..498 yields -0.61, 144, 123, 133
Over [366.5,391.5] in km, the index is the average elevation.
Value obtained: 148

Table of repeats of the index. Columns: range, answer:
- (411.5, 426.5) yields 138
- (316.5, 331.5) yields 144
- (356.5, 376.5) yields 147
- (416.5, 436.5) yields 138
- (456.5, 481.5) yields 140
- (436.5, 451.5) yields 155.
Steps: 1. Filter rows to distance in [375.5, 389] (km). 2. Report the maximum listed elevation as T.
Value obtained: 151.1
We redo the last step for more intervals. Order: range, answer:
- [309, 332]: 151.4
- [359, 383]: 153.1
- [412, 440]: 146.7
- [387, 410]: 148.3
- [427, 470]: 169.4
